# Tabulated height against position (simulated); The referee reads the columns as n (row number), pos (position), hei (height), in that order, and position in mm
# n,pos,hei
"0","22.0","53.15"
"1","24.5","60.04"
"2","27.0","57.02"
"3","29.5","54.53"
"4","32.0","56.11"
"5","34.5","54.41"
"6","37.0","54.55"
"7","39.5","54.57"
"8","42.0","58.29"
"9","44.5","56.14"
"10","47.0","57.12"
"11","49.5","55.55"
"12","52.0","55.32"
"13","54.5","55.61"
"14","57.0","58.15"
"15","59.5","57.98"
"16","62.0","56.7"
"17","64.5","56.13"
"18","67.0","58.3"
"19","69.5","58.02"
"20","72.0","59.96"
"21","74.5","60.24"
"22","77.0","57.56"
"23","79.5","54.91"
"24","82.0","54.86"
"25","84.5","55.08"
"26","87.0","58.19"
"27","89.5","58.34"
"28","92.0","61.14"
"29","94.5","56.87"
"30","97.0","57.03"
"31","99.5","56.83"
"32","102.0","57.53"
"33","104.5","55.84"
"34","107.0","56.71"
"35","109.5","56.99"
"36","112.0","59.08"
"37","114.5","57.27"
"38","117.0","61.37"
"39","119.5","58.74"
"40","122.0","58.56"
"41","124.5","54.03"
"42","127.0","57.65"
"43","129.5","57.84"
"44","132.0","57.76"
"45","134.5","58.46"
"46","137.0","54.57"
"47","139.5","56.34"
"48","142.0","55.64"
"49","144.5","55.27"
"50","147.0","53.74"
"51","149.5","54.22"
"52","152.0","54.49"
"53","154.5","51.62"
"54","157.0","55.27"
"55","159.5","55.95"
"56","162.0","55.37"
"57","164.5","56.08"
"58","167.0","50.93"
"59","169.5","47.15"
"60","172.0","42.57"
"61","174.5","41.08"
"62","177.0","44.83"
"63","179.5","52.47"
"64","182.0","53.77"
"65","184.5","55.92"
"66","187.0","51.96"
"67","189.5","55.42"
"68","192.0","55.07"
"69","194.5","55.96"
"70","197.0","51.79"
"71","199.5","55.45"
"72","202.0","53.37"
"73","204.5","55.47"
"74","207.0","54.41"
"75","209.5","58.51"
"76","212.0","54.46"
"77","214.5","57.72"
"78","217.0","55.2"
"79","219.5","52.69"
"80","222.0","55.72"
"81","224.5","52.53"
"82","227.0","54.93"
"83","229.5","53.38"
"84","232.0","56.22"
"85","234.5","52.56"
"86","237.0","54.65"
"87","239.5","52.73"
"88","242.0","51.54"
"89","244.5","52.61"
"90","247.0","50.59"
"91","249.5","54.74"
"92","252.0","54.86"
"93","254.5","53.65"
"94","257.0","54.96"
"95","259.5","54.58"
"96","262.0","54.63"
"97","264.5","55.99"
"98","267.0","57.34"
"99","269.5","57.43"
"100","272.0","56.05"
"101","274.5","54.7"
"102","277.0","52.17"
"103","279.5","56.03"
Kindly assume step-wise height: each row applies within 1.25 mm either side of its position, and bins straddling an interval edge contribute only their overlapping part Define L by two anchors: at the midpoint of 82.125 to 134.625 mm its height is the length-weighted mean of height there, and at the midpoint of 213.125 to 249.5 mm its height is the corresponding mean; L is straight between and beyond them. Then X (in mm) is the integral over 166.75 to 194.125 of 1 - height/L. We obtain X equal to 2.52 mm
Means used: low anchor 57.6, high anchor 53.8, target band 50.3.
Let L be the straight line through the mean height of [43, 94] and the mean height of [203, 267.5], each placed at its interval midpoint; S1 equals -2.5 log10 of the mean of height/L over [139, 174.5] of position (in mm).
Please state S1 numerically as 0.06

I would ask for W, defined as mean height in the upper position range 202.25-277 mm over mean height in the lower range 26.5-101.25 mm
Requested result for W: 0.96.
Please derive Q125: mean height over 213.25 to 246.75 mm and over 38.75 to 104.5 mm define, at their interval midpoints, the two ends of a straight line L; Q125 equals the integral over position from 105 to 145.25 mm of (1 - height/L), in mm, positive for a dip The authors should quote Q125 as -0.9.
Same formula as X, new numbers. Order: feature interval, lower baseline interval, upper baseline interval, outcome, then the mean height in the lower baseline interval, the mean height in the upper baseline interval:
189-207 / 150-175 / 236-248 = -0.9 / 51.4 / 52.4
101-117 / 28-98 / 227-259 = -0.4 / 56.8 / 53.6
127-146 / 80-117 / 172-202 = -0.6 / 57.4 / 51.8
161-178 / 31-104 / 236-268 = 2.2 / 56.9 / 54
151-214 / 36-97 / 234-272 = 2.9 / 57.1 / 54.3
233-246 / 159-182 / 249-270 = 0.3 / 49.6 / 55.3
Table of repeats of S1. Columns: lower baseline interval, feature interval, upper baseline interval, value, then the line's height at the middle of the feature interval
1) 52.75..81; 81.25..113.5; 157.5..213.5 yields -0.02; 56.3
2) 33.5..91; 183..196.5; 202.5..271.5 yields 0.01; 55.2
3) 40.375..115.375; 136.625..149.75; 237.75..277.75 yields 0.02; 56.2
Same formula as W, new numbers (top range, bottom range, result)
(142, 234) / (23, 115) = 0.94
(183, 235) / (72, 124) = 0.95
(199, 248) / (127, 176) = 1.01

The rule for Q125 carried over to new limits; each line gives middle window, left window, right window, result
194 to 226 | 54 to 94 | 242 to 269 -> 0.2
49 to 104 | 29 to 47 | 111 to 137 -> -0.6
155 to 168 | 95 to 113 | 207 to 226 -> 0.4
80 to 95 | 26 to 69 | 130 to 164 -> -0.4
